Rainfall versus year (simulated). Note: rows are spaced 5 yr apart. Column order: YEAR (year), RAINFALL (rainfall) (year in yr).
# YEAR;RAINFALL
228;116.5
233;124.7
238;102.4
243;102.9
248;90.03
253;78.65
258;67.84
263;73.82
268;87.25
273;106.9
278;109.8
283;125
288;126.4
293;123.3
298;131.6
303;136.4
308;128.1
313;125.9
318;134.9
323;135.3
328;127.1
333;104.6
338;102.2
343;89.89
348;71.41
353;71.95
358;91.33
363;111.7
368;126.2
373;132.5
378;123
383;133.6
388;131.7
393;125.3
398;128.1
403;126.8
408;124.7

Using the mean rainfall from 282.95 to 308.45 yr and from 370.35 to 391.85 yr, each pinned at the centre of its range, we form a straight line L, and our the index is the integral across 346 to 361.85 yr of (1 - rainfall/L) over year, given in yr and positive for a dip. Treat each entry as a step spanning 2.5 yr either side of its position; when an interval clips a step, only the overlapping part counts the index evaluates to 5.9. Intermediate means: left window 129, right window 130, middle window 81.3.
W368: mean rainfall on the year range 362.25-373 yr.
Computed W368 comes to 123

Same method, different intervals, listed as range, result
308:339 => 123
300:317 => 131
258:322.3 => 116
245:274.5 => 83.6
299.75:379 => 113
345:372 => 96.5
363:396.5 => 127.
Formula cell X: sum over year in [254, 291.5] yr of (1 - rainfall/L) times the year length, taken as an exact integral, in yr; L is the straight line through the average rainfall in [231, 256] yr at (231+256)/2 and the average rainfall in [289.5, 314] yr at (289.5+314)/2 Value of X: 5.1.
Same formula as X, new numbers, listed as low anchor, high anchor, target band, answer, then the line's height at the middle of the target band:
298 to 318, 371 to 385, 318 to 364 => 9.9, 130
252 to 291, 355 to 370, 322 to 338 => -2.1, 104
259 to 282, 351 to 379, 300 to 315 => -4.5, 100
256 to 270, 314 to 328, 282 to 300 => -4.1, 103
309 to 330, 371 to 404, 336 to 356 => 7.1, 130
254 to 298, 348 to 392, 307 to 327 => -4.3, 108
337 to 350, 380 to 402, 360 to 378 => -2.1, 110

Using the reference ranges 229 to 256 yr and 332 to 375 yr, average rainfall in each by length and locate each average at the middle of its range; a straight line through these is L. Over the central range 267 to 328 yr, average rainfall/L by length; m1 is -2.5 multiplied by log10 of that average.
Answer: -0.23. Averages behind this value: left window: 100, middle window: 124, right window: 99.7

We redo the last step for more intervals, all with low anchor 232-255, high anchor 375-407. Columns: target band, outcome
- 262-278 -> 0.110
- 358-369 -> 0.101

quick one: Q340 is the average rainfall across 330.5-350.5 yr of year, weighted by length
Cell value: 92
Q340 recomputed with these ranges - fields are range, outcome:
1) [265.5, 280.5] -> 101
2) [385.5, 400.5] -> 128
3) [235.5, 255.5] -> 93.5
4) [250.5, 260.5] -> 73.2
